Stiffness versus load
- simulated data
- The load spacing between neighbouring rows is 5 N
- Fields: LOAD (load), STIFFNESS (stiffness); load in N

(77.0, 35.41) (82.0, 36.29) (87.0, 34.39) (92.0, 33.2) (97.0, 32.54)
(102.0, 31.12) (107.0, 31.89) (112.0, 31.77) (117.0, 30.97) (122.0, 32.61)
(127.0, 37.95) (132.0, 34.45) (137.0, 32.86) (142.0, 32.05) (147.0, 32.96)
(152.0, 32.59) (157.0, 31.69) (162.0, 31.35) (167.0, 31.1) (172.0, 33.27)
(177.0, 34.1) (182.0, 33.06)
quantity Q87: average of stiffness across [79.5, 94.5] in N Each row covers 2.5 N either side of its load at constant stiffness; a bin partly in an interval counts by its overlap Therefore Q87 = 34.6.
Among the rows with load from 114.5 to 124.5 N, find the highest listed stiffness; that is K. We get 32.61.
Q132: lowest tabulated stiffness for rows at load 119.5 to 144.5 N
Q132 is 32.05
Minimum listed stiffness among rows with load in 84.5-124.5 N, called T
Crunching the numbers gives 30.97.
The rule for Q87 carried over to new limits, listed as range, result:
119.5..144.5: 34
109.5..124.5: 31.8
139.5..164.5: 32.1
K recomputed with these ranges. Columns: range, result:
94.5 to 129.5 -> 37.95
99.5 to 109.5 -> 31.89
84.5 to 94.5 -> 34.39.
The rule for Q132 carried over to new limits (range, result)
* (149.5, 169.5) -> 31.1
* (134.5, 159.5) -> 31.69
